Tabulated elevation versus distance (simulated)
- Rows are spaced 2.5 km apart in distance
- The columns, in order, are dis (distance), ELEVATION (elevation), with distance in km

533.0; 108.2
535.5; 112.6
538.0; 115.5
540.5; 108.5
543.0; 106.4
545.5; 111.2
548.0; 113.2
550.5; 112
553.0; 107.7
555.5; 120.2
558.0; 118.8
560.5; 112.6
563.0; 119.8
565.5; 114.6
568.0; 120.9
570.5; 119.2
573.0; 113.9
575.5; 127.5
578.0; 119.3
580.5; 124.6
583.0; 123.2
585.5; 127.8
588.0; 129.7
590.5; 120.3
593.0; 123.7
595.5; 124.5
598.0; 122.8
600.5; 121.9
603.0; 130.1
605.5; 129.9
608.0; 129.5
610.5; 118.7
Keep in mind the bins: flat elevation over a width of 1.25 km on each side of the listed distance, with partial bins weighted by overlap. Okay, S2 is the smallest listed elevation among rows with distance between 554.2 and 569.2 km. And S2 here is 112.6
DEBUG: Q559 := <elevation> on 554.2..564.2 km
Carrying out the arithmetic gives 118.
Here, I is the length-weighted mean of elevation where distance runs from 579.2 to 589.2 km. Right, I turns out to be 126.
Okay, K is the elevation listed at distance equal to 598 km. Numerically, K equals 122.8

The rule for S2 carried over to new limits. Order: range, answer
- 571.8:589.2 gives 113.9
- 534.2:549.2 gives 106.4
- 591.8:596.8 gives 123.7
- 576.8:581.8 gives 119.3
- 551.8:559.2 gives 107.7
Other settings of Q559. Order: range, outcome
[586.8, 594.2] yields 125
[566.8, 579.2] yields 120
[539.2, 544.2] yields 108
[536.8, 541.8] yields 112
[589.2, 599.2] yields 123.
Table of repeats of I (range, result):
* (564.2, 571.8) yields 118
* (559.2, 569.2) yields 117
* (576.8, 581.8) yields 122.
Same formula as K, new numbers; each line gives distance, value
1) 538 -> 115.5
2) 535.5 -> 112.6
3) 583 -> 123.2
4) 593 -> 123.7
